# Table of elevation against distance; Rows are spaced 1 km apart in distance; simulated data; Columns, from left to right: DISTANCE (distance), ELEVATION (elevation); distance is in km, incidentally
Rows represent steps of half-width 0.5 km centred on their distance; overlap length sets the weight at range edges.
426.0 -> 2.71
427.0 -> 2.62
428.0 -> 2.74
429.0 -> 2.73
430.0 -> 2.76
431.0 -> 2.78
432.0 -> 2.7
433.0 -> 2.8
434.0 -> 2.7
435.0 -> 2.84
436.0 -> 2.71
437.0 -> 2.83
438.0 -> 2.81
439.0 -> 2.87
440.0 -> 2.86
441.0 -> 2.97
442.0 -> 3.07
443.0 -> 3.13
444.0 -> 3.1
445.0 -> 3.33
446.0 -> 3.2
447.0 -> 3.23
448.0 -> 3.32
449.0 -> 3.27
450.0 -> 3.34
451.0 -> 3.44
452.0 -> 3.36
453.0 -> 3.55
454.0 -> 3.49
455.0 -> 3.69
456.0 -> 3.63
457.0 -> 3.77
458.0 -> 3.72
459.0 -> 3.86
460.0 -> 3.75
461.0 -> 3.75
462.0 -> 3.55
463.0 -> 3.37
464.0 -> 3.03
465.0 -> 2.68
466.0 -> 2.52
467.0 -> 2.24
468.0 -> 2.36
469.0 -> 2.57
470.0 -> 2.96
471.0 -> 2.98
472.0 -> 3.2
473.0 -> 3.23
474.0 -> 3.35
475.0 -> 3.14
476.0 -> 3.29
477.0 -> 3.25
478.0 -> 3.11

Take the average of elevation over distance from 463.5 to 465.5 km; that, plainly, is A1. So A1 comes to 2.85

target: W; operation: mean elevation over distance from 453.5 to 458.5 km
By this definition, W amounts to 3.66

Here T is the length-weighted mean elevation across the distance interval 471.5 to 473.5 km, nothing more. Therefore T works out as 3.21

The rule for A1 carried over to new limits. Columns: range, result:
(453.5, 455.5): 3.59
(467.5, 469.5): 2.46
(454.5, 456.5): 3.66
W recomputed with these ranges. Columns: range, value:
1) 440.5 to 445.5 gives 3.12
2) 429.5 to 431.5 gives 2.77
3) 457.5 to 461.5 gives 3.77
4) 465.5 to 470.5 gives 2.53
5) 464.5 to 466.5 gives 2.6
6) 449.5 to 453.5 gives 3.42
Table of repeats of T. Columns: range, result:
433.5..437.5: 2.77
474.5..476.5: 3.21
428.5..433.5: 2.75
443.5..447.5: 3.21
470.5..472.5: 3.09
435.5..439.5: 2.8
